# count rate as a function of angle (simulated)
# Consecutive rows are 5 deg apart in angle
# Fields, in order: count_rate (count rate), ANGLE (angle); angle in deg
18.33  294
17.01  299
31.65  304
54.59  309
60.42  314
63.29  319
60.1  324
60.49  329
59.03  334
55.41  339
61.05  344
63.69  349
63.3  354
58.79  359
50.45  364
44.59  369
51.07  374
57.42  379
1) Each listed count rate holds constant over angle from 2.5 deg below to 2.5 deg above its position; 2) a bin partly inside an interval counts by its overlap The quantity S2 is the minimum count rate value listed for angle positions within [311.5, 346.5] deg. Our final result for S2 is 55.41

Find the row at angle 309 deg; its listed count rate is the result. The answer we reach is 54.59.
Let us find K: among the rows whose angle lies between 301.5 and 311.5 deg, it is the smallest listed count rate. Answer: 31.65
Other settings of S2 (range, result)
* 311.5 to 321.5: 60.42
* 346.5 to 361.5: 58.79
